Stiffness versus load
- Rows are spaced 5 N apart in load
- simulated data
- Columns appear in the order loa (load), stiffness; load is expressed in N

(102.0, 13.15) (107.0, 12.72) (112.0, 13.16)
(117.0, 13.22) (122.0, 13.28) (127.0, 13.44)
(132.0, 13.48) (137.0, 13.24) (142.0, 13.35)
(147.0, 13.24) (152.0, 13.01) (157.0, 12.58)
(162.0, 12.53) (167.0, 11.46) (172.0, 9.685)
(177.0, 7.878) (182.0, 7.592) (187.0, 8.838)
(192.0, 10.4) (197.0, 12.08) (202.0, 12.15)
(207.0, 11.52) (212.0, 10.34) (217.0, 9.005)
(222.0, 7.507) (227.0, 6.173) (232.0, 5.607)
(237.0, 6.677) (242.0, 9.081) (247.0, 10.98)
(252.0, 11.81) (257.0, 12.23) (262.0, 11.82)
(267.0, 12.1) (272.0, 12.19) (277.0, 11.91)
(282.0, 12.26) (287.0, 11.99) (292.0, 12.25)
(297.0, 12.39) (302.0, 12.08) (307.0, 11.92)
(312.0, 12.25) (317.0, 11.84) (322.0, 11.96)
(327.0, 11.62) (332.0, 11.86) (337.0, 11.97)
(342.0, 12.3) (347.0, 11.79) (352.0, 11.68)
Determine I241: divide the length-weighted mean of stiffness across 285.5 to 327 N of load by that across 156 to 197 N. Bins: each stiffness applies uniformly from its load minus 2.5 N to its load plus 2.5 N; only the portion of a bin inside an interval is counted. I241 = 1.19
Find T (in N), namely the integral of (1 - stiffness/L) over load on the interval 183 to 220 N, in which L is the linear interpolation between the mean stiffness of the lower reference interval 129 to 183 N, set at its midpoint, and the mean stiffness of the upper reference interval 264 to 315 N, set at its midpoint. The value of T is 4.5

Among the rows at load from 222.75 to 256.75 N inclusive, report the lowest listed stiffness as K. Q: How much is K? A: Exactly 5.607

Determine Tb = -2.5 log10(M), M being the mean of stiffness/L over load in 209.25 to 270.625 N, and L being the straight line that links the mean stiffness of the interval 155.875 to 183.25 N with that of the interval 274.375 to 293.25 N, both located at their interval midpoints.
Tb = 0.20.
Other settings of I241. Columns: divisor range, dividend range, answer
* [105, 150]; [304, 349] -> 0.90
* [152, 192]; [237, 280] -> 1.09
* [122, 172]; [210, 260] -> 0.70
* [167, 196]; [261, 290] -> 1.30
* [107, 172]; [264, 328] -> 0.94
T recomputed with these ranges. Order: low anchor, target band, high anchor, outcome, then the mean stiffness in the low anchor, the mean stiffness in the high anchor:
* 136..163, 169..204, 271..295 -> 8.12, 13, 12.1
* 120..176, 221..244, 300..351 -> 9.99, 12.5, 11.9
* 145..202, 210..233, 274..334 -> 7.10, 10.9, 12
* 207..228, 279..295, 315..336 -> -2.11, 8.79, 11.8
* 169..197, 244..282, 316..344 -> -4.13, 9.21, 11.9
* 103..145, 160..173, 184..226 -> 0.25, 13.2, 10.1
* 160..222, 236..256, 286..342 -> 1.74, 10.2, 12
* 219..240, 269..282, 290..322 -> -2.85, 6.61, 12.1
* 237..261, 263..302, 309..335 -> -3.23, 10.6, 11.9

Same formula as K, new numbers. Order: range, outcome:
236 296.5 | 6.677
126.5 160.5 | 12.58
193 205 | 12.08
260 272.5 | 11.82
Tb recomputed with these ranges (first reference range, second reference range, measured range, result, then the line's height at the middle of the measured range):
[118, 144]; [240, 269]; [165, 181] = 0.323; 12.7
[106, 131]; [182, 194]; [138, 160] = -0.143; 11.4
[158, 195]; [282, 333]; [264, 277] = -0.060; 11.4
